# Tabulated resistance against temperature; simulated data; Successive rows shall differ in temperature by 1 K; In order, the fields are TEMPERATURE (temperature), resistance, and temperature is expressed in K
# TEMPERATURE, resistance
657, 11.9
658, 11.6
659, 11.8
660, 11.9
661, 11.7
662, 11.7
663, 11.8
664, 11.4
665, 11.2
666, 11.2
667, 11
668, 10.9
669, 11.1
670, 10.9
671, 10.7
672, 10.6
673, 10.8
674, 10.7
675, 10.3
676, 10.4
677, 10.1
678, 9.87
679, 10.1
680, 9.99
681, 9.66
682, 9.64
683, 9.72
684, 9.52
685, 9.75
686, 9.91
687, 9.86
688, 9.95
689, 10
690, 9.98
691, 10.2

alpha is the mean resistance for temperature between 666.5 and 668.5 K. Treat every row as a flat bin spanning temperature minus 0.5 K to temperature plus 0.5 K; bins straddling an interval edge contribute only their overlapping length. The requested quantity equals 10.9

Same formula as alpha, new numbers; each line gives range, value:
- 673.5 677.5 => 10.4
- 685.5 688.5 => 9.91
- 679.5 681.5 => 9.82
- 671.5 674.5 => 10.7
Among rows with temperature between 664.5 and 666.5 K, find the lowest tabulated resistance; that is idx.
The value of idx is 11.2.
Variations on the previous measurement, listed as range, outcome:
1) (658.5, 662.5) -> 11.7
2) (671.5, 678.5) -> 9.87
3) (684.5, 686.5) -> 9.75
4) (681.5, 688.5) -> 9.52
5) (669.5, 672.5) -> 10.6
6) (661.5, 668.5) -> 10.9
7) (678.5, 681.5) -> 9.66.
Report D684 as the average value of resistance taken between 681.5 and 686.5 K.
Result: 9.71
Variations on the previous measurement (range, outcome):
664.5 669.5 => 11.1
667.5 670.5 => 11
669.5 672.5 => 10.7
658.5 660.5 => 11.9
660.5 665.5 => 11.6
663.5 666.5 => 11.3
